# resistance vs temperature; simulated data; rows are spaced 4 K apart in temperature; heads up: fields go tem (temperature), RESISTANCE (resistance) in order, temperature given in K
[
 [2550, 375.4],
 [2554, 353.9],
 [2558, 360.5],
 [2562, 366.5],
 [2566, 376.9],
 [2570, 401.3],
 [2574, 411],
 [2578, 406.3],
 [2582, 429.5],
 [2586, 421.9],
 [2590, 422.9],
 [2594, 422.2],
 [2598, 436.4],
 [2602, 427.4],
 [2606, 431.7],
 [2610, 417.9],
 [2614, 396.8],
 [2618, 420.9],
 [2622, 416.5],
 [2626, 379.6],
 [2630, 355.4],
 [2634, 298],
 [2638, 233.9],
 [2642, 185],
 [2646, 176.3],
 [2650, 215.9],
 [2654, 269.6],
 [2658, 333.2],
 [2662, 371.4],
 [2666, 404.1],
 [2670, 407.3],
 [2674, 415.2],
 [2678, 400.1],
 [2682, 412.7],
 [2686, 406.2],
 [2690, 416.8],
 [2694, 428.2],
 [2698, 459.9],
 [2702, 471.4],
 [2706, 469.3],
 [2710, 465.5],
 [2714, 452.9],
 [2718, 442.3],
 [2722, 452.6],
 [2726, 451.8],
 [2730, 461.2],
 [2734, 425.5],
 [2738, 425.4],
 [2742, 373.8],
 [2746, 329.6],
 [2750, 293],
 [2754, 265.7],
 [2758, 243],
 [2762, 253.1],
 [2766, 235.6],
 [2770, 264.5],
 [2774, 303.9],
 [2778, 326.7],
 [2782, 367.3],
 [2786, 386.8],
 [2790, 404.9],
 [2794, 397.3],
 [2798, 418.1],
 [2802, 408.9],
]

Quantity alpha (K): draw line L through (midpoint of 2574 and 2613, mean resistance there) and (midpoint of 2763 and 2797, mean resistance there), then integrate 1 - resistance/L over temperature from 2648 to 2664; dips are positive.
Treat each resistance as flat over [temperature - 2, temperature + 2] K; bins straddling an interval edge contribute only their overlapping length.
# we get 3.9 K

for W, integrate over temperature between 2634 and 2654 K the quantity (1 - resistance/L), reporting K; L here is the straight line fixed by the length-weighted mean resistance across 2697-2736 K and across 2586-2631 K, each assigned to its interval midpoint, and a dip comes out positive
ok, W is 9.74 K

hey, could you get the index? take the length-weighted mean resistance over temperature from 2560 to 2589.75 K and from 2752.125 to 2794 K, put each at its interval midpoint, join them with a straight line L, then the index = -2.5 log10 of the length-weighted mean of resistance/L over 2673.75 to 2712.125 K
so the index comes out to -0.25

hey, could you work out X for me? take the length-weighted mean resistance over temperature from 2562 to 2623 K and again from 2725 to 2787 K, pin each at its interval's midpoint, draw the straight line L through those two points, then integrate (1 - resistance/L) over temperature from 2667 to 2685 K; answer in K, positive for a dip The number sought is -1.66 K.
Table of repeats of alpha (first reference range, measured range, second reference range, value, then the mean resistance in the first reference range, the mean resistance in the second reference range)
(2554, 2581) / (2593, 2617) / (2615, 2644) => -4.78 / 386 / 329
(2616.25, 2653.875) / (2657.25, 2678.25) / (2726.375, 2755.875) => -4.68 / 296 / 373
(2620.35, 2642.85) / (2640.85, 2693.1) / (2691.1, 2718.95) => 5.91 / 316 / 455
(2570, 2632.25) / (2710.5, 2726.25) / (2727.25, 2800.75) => -3.79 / 412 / 345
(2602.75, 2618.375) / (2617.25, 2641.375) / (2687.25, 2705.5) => 4.86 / 417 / 445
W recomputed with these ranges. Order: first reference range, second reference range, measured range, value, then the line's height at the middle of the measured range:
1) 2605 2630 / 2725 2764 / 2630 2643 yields 4.5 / 397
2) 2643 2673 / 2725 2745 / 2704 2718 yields -2.6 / 387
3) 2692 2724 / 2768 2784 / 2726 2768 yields 4.8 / 375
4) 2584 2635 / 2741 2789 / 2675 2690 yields -2.1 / 358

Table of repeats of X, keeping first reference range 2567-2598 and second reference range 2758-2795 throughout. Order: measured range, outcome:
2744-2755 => 1.1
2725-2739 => -4.0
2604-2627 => -0.7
